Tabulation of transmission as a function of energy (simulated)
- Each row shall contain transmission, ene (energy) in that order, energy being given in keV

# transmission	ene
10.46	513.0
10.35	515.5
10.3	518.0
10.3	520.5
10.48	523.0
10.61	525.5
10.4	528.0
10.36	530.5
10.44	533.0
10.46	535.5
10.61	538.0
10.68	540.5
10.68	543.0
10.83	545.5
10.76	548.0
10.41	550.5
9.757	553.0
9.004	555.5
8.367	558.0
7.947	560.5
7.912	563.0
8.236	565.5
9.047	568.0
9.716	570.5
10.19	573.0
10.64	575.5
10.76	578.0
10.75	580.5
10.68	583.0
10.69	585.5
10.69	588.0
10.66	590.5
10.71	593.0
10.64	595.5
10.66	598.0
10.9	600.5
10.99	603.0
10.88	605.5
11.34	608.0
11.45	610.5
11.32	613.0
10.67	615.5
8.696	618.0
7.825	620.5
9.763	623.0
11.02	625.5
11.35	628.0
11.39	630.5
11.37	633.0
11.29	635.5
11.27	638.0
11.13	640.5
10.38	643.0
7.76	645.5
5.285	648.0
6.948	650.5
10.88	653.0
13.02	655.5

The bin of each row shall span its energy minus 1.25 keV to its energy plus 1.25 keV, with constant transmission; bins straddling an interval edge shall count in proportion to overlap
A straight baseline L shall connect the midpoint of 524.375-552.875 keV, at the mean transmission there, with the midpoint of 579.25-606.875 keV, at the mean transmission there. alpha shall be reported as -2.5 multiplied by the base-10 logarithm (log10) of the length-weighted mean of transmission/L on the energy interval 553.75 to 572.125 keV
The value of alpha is 0.222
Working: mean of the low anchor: 10.5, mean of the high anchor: 10.8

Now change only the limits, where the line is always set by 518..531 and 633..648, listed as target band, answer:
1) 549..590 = 0.06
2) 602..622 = -0.03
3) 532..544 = -0.02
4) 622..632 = -0.09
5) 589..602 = -0.06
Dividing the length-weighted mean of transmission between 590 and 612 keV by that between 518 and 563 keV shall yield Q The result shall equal 1.09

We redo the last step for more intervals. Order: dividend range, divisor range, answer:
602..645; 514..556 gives 1.02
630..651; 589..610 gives 0.89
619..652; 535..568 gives 1.01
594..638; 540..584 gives 1.09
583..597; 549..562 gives 1.17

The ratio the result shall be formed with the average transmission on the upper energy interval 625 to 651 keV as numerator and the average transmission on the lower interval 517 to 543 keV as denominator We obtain 1.0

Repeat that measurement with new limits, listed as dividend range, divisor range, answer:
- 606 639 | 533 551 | 1.00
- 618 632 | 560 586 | 1.05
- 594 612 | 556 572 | 1.28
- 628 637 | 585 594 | 1.06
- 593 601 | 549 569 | 1.21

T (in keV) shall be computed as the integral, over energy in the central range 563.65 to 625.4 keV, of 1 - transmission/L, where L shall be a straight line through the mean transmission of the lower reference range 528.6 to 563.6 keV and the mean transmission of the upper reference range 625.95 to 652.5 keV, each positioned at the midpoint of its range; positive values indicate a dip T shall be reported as -2.6 keV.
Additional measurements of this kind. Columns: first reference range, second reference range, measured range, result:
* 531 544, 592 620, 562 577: 1.8 keV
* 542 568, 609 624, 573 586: -1.4 keV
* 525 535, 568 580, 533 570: 2.5 keV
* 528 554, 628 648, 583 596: -0.3 keV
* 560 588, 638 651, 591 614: -4.1 keV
